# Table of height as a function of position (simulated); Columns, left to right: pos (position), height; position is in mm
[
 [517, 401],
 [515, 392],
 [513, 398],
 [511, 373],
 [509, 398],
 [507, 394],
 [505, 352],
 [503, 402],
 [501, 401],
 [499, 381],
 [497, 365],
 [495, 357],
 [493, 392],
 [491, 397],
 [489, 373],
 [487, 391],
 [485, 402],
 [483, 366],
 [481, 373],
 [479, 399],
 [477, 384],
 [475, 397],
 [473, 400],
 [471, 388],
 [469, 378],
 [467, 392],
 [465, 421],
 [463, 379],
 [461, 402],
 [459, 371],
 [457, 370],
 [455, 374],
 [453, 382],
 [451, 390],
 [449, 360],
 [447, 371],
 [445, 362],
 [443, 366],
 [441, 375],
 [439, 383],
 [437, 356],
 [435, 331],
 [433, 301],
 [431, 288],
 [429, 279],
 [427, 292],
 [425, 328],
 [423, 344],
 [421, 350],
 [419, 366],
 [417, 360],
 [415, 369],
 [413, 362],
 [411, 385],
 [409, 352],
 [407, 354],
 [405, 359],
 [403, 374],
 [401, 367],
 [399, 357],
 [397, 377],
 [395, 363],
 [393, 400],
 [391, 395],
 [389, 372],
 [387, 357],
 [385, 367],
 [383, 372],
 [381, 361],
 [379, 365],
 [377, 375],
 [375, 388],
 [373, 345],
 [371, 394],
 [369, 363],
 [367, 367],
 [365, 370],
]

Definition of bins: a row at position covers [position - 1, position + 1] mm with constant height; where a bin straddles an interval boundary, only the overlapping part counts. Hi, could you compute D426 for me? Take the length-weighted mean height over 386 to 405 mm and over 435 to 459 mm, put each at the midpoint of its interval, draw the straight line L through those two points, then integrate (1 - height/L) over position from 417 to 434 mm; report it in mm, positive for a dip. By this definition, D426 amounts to 2.3 mm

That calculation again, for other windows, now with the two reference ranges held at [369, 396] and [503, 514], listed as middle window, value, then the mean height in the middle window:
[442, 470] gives 0.00 mm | 380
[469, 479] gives -0.26 mm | 392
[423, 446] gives 2.71 mm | 333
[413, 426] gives 0.79 mm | 354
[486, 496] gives 0.03 mm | 382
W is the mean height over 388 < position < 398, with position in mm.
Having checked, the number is 381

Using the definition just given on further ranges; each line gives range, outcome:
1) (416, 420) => 363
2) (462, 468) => 397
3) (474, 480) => 393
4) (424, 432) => 297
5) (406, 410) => 353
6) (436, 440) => 370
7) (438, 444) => 375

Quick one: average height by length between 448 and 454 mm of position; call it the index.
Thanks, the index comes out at 377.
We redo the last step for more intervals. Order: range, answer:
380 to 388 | 364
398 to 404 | 366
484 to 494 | 391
